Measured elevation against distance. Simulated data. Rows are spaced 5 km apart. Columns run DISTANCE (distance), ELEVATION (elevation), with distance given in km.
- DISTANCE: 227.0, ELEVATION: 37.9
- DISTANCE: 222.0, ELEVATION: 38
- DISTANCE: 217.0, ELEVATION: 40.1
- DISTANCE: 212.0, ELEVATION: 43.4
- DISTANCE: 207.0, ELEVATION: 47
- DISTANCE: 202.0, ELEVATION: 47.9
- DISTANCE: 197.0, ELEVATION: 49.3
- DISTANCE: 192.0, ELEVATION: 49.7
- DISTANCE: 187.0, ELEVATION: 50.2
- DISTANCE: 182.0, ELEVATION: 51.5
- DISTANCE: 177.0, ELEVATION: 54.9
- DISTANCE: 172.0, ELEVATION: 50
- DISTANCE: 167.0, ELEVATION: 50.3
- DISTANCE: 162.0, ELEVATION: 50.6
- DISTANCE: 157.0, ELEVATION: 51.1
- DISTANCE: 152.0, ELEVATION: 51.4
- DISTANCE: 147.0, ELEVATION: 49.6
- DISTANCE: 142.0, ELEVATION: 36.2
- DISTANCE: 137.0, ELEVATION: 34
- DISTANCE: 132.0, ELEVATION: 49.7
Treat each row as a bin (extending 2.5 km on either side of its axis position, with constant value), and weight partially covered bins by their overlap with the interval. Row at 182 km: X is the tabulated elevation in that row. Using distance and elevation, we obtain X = 51.5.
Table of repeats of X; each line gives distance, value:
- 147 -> 49.6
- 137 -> 34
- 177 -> 54.9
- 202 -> 47.9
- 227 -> 37.9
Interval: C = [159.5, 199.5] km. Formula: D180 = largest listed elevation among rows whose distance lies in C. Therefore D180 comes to 54.9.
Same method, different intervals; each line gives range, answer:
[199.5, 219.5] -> 47.9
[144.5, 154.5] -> 51.4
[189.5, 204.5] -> 49.7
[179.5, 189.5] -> 51.5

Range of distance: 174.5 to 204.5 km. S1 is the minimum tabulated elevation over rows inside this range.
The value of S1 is 47.9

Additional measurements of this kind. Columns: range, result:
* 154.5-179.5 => 50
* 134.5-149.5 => 34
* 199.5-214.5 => 43.4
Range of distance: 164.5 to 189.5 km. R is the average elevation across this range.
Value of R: 51.4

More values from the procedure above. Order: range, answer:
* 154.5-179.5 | 51.4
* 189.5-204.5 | 49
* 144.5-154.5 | 50.5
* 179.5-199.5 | 50.2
